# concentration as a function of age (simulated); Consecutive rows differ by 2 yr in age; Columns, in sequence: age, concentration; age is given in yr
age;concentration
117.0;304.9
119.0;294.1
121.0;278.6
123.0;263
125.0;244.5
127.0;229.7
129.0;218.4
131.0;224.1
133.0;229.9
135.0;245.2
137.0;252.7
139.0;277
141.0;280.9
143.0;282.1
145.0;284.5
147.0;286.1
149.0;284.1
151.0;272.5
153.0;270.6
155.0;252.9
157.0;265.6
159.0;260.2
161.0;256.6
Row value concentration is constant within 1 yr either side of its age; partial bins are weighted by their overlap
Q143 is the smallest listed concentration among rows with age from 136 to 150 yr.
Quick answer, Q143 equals 252.7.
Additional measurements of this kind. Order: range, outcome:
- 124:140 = 218.4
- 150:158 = 252.9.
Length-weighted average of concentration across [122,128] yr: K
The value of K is 246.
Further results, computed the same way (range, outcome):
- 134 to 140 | 258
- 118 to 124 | 279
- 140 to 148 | 283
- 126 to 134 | 226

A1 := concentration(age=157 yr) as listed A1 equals 265.6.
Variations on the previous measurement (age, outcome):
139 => 277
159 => 260.2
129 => 218.4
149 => 284.1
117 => 304.9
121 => 278.6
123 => 263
